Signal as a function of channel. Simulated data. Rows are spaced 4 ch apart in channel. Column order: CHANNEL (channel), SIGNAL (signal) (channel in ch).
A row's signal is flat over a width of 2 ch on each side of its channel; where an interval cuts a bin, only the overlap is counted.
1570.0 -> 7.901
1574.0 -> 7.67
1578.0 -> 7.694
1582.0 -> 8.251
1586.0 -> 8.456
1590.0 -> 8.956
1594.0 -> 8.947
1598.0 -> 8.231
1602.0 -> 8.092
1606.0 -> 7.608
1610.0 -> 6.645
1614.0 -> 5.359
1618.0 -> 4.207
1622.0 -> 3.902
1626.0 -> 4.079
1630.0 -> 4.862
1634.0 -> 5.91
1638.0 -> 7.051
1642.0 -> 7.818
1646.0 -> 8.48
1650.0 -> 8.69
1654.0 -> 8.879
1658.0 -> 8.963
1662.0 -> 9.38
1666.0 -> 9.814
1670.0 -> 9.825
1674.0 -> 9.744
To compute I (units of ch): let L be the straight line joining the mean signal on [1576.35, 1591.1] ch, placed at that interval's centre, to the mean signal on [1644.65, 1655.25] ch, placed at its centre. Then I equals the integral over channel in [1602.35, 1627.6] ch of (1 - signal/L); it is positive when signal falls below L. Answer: 8.9 ch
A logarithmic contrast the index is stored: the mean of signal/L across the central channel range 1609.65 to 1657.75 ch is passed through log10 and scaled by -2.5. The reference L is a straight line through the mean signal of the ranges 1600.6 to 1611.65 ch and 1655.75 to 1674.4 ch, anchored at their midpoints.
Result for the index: 0.31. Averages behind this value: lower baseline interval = 7.44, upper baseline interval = 9.52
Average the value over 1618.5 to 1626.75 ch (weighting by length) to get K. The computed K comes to 4.02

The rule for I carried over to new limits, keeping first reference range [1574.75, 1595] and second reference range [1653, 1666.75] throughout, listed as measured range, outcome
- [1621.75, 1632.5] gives 5.4 ch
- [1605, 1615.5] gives 2.6 ch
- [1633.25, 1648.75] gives 2.6 ch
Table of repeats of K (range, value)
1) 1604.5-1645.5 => 5.82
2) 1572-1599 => 8.32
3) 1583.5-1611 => 8.19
